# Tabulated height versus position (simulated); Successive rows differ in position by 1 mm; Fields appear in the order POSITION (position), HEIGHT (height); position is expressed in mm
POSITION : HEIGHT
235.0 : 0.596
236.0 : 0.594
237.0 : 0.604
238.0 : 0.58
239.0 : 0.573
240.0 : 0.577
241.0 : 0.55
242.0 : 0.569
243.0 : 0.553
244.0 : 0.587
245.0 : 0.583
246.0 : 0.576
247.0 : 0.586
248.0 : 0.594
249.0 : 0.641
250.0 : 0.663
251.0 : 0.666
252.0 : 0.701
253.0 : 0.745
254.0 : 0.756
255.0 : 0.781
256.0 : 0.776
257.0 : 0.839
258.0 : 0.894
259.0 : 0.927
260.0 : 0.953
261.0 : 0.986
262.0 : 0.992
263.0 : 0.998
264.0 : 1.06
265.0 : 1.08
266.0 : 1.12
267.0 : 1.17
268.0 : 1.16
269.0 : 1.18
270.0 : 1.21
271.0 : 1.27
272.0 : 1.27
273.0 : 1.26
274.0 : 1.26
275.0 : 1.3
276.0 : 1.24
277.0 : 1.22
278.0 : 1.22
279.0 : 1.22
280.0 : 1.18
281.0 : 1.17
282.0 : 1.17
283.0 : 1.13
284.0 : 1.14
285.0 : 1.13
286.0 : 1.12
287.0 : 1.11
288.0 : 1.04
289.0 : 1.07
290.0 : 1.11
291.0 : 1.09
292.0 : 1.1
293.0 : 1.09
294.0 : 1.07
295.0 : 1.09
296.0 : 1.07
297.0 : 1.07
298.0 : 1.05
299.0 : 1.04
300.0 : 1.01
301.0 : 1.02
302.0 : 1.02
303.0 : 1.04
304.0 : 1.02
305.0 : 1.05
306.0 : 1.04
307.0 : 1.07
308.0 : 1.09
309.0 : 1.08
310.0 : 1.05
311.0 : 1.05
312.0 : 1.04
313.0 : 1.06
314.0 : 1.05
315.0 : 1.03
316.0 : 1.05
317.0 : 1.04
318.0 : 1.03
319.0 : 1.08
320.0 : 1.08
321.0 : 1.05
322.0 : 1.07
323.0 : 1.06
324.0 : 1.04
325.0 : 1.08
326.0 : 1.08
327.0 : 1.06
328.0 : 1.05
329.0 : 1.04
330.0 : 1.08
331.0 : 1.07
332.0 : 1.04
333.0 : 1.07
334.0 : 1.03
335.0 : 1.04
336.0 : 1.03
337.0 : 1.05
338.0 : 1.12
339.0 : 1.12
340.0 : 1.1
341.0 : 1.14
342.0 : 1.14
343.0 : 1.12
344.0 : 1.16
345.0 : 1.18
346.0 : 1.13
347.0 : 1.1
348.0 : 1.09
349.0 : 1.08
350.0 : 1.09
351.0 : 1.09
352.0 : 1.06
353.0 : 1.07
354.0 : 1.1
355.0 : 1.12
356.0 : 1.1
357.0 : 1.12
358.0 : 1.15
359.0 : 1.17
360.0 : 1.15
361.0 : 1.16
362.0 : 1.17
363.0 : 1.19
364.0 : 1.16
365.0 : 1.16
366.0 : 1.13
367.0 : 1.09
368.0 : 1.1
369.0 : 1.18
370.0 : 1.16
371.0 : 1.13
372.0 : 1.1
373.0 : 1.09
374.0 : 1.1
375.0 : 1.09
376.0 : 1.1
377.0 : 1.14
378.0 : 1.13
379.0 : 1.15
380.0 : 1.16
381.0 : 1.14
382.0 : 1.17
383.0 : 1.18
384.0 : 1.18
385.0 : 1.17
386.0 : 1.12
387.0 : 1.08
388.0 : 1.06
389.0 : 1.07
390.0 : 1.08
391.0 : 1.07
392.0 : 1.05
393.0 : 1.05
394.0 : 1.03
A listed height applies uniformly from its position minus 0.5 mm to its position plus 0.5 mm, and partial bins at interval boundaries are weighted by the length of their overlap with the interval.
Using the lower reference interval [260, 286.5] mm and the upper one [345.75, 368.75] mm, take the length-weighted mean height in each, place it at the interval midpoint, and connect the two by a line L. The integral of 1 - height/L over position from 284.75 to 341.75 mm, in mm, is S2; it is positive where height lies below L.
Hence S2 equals 3.8 mm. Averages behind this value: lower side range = 1.16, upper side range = 1.12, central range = 1.06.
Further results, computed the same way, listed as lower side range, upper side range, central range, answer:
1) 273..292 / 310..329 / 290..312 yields 1.0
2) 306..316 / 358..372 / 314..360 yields 0.7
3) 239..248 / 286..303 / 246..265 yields -3.1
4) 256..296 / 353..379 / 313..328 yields 0.9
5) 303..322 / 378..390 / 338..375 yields -0.8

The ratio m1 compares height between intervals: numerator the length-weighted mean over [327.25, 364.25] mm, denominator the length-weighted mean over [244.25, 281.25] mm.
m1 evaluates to 1.1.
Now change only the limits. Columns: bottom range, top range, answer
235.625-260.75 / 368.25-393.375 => 1.65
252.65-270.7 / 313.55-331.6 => 1.07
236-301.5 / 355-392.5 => 1.18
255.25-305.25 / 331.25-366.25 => 1.02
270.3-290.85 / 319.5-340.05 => 0.90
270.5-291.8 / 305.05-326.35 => 0.90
